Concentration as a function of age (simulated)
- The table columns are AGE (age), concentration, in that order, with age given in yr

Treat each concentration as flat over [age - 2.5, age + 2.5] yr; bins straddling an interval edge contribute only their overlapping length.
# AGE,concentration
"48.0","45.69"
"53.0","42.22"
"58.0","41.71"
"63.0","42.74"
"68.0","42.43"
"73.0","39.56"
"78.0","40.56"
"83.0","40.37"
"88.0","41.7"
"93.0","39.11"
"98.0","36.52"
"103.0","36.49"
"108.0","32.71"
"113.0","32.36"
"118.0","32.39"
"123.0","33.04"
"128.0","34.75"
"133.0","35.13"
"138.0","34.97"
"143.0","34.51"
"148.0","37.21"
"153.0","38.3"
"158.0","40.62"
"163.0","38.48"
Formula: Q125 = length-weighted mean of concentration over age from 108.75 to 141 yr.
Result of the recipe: 33.7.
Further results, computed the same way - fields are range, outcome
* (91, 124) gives 34.7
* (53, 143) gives 37.5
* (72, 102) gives 39.5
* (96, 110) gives 35.3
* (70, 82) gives 40.2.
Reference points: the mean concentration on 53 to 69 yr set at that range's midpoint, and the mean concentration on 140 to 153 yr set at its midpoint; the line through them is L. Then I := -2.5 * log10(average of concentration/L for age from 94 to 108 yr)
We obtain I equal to 0.10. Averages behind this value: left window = 42.3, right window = 36.3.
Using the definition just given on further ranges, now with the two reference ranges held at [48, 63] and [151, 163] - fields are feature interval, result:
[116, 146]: 0.17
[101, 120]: 0.22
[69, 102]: 0.06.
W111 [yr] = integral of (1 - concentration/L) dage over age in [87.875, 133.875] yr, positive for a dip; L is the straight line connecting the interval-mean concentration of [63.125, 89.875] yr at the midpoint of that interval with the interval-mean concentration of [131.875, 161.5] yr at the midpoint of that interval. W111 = 4.7 yr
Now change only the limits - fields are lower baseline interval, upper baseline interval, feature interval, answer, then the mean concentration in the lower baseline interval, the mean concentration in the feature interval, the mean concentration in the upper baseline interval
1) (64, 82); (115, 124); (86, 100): -0.64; 41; 39.1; 32.6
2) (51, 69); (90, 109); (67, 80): -0.10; 42.3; 40.7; 36.6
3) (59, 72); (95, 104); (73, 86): -0.15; 42.1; 40.3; 36.7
